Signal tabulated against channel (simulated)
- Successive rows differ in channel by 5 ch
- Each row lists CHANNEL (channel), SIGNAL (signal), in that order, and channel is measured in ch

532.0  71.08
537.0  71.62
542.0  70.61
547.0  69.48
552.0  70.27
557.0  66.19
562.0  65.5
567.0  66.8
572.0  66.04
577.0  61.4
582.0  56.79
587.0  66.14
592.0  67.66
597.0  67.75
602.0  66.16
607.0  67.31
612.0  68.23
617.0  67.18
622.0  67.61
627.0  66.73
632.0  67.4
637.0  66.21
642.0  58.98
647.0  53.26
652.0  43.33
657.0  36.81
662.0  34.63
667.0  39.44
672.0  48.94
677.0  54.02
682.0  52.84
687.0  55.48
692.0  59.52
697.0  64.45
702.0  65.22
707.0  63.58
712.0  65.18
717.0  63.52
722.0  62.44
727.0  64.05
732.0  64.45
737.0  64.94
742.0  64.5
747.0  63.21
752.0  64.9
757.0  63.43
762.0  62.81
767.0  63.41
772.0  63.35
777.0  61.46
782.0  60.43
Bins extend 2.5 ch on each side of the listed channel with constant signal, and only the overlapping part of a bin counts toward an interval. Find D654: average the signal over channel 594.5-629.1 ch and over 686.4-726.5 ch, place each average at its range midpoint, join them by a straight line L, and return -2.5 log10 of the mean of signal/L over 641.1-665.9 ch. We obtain 0.425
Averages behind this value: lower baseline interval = 67.3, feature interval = 44.2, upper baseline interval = 62.8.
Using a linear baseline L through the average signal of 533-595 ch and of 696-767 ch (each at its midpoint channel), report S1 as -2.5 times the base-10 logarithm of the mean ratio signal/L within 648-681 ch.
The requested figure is 0.43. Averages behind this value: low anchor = 66.7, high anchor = 64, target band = 43.8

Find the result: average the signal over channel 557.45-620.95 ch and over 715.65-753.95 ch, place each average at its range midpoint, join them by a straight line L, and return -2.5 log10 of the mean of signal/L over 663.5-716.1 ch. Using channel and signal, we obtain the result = 0.14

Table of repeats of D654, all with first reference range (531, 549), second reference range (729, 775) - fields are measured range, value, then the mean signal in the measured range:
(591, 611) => 0.023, 67.3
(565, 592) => 0.093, 63.8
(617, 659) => 0.160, 58.4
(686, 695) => 0.134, 58.2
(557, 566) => 0.066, 65.9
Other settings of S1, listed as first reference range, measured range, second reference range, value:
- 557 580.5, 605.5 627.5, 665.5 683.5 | -0.17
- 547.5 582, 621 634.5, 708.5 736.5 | -0.04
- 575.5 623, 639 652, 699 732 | 0.20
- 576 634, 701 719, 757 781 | -0.01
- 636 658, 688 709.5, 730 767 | -0.08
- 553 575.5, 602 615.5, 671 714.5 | -0.06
